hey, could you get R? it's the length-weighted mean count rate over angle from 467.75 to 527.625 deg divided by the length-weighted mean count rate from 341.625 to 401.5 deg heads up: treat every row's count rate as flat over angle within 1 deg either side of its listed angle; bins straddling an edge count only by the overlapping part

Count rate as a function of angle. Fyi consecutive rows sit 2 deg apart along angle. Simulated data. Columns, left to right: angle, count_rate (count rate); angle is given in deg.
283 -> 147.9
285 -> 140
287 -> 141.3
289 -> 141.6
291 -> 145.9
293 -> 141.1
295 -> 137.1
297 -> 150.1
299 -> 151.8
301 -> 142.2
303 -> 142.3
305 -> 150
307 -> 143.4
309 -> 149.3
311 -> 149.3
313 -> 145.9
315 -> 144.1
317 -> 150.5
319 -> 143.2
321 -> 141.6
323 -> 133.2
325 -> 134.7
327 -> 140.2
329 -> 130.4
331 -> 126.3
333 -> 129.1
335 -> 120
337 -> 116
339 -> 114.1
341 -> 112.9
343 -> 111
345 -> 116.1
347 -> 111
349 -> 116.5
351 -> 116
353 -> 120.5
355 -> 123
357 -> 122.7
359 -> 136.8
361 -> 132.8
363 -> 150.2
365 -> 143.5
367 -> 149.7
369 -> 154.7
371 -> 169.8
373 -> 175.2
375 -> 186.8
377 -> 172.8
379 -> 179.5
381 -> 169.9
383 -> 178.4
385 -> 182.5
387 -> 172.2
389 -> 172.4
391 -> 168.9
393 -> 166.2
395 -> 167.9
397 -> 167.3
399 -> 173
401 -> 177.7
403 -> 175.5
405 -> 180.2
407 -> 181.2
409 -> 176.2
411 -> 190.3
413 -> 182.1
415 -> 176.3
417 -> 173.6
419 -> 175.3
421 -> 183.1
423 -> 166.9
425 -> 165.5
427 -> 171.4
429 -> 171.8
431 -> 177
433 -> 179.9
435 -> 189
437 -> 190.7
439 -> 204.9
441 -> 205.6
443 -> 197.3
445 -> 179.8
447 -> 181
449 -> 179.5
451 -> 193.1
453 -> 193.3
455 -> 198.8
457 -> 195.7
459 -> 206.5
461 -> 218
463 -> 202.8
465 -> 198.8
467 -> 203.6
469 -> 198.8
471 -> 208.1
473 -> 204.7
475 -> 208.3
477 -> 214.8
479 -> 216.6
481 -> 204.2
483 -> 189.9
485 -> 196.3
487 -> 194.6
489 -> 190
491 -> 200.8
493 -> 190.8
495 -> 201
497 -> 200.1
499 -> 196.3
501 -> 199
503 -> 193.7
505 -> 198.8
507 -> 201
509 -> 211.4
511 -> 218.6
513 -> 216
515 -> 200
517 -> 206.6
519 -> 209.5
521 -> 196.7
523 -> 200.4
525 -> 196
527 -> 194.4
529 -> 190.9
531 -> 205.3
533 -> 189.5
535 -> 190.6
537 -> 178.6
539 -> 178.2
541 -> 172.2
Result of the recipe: 1.3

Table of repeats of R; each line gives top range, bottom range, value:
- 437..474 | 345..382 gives 1.36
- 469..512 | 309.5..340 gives 1.50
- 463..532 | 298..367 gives 1.52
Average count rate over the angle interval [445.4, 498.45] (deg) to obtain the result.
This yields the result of 199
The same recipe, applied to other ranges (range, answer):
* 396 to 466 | 185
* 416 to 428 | 173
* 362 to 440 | 174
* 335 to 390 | 144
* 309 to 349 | 130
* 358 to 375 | 154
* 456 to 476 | 205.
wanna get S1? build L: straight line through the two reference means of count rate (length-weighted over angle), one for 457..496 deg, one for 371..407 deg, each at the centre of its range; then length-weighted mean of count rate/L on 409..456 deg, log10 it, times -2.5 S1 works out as 0.03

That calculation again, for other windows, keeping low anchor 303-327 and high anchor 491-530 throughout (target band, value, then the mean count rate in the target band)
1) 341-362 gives 0.27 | 120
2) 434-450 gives -0.06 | 191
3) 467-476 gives -0.08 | 205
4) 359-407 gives -0.03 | 168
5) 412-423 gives -0.02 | 177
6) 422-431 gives 0.04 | 170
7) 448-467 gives -0.07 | 199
